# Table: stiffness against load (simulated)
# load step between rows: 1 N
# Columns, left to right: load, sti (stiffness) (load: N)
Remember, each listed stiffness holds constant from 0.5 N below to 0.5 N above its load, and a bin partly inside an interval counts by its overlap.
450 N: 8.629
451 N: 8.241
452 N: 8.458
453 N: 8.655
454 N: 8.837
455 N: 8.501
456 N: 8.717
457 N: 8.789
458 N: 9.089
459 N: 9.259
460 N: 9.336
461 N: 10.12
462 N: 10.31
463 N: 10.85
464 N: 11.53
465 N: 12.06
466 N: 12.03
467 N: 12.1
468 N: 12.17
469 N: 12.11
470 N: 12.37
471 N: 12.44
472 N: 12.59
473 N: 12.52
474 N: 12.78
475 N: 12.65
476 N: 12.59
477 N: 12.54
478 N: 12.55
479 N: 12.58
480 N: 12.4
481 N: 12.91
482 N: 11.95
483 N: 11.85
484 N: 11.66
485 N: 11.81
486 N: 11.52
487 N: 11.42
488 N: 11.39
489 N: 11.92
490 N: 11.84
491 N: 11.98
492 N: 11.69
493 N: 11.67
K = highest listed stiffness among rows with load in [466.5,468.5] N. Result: 12.17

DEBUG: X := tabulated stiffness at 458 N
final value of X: 9.089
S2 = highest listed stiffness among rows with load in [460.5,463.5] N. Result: 10.85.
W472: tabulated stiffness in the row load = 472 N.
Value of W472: 12.59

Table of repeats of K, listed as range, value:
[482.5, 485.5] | 11.85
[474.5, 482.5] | 12.91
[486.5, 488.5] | 11.42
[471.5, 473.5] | 12.59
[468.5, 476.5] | 12.78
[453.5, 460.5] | 9.336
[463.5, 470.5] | 12.37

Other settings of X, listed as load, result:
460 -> 9.336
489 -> 11.92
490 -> 11.84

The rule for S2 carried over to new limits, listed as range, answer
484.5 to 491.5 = 11.98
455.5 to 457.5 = 8.789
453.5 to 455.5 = 8.837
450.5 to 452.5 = 8.458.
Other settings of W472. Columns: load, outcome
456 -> 8.717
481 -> 12.91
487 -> 11.42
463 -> 10.85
